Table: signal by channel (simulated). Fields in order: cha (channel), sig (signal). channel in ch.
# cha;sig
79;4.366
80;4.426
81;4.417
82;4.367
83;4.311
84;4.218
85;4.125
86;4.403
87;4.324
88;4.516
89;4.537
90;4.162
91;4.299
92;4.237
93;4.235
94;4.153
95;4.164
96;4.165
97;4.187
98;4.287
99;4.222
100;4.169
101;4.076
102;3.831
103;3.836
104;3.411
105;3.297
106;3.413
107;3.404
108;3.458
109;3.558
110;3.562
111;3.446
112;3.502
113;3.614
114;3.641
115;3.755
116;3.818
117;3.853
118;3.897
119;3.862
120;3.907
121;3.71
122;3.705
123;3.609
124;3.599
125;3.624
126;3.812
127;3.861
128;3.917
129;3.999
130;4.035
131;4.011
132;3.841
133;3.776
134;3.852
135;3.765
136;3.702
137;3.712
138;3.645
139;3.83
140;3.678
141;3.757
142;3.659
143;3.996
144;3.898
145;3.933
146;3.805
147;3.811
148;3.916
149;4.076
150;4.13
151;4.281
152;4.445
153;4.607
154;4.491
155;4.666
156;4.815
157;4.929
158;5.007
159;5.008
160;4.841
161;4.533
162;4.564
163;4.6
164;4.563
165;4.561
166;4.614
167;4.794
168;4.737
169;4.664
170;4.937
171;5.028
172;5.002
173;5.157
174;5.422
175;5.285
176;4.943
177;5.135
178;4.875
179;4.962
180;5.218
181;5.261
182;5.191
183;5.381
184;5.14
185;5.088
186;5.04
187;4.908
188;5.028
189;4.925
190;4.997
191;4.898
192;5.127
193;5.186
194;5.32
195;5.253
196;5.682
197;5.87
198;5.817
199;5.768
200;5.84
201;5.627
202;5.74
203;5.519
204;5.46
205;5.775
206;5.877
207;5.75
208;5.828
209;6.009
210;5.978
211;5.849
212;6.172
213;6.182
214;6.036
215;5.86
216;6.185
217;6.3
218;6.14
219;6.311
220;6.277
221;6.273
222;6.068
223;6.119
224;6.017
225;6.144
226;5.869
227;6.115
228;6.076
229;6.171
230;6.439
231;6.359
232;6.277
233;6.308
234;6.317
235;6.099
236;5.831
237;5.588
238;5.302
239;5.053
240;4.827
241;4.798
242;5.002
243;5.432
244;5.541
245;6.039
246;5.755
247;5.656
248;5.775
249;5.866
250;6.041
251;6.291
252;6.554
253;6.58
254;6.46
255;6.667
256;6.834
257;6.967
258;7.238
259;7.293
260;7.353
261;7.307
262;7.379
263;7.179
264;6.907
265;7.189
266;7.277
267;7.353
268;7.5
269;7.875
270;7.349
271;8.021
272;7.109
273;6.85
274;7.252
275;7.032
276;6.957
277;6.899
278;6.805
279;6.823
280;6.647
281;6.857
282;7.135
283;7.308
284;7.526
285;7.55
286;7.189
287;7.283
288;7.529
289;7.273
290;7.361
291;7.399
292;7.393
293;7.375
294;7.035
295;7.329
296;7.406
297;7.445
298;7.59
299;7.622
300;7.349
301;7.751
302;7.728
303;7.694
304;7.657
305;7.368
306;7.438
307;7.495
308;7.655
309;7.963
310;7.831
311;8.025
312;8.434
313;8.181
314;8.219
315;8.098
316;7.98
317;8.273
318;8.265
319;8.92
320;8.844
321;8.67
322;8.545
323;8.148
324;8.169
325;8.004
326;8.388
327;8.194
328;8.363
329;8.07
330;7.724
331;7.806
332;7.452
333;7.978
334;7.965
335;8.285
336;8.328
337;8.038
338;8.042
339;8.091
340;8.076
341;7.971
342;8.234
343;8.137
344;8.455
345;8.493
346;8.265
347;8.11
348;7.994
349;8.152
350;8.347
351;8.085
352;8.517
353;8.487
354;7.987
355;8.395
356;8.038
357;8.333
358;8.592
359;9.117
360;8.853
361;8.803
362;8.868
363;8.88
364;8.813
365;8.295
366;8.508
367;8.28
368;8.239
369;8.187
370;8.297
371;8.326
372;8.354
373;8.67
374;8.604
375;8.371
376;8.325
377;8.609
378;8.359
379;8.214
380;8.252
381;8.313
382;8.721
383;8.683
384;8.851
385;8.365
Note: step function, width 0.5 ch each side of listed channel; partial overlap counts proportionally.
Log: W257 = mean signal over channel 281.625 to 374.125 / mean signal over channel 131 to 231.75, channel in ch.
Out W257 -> 1.58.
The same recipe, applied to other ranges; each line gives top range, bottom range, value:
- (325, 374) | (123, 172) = 1.97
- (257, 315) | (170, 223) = 1.34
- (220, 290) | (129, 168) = 1.56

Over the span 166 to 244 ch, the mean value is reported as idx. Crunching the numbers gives 5.57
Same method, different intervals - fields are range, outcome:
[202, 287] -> 6.41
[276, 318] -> 7.51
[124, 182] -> 4.39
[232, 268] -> 6.3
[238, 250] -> 5.45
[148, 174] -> 4.68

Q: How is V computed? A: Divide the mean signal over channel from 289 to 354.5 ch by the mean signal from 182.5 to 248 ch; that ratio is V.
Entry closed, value 1.39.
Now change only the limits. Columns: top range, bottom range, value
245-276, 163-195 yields 1.37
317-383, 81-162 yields 2.08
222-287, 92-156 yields 1.68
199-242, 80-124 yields 1.50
